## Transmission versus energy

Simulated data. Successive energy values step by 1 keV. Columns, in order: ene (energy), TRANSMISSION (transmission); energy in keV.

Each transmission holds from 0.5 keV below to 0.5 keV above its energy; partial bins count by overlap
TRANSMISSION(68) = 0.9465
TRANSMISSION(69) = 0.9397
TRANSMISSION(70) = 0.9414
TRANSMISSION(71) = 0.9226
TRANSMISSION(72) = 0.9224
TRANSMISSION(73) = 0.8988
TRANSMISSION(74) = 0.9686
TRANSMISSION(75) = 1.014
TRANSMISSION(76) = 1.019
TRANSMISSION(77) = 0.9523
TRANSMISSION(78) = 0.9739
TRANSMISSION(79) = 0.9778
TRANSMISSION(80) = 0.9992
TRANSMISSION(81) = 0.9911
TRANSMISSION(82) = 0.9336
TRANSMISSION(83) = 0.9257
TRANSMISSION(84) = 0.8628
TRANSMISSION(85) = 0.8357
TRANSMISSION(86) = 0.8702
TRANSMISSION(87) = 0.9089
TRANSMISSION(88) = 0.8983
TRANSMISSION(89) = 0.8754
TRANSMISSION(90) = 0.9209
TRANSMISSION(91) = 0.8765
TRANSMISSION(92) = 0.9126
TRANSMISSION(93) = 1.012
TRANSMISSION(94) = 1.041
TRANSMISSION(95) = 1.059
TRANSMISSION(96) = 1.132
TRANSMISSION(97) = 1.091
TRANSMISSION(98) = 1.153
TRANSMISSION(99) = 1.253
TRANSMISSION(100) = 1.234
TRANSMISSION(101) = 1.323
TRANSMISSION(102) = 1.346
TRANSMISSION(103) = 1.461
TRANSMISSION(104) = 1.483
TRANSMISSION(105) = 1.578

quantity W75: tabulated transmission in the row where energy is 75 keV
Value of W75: 1.014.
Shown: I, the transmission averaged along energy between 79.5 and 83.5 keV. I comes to 0.962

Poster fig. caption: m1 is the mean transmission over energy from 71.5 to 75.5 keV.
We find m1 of 0.951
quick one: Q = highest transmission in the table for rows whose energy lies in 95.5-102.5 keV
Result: 1.346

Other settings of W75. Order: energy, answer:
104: 1.483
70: 0.9414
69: 0.9397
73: 0.8988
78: 0.9739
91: 0.8765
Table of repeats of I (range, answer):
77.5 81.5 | 0.986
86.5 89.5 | 0.894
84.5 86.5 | 0.853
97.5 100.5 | 1.21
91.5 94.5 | 0.989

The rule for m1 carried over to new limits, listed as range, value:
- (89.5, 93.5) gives 0.93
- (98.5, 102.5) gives 1.29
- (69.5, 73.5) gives 0.921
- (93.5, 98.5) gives 1.1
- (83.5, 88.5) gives 0.875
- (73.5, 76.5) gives 1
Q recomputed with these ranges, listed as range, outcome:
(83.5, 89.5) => 0.9089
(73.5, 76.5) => 1.019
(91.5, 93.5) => 1.012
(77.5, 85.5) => 0.9992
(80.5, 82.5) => 0.9911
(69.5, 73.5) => 0.9414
